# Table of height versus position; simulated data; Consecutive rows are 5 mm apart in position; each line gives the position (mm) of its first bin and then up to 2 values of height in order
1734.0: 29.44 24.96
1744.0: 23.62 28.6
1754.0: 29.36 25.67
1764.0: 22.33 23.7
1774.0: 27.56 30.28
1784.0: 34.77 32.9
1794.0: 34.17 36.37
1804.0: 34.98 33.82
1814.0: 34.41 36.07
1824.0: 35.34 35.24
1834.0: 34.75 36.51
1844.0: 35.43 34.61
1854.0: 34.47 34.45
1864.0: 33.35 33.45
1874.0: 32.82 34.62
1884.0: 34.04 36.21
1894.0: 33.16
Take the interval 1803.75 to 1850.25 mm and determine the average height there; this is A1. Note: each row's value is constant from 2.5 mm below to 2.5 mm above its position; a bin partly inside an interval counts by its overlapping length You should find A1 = 35.1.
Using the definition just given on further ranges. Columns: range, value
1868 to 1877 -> 33.2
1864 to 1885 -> 33.7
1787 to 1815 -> 34.5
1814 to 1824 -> 35.5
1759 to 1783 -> 26.5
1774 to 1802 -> 33.2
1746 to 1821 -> 30.9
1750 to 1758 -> 28.5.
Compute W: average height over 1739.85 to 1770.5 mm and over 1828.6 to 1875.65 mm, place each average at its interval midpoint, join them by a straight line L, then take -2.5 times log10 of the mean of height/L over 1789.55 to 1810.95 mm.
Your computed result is -0.17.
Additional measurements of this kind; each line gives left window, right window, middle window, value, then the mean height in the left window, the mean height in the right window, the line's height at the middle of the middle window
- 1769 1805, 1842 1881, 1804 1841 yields -0.063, 32.3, 34.1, 33.2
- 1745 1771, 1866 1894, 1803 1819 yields -0.176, 25.8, 34.1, 29.4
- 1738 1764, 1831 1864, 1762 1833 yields -0.067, 26.1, 34.9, 30.4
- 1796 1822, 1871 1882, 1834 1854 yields -0.028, 35.1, 33.7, 34.4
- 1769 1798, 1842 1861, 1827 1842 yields -0.050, 31.5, 34.7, 33.9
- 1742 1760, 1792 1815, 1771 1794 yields 0.007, 27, 34.8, 31.7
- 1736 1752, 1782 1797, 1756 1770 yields 0.211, 26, 34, 29.3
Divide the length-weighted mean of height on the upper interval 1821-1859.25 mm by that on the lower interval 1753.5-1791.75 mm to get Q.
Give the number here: 1.2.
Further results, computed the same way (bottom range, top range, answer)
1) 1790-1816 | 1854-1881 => 0.98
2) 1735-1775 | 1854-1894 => 1.32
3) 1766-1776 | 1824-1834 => 1.39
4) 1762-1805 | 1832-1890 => 1.12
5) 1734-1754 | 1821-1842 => 1.33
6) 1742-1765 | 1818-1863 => 1.34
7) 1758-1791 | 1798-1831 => 1.24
